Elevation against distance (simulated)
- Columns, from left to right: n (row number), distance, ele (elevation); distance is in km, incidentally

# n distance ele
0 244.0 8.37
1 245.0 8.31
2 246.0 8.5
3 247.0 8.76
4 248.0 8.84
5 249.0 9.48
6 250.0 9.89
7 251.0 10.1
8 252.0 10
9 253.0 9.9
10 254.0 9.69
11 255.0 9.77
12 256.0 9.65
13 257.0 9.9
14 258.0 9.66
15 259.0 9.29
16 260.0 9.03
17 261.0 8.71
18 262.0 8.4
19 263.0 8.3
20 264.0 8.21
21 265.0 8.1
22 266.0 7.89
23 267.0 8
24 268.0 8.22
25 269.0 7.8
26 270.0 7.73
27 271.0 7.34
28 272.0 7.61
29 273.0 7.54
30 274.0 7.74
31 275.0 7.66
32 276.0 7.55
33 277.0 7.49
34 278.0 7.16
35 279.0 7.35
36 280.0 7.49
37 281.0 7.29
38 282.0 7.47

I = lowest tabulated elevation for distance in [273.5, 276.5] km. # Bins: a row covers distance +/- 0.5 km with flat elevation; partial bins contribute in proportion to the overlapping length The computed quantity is 7.55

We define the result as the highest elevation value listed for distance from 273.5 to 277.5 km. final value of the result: 7.74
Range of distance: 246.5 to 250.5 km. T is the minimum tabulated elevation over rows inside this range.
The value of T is 8.76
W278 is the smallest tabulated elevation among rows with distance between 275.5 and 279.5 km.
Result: 7.16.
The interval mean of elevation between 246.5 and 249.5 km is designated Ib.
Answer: 9.03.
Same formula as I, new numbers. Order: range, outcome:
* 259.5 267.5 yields 7.89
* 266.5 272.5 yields 7.34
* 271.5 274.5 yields 7.54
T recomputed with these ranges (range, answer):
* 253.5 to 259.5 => 9.29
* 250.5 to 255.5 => 9.69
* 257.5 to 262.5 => 8.4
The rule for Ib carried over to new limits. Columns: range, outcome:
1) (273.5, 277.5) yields 7.61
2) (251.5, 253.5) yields 9.95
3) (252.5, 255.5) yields 9.79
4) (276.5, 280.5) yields 7.37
